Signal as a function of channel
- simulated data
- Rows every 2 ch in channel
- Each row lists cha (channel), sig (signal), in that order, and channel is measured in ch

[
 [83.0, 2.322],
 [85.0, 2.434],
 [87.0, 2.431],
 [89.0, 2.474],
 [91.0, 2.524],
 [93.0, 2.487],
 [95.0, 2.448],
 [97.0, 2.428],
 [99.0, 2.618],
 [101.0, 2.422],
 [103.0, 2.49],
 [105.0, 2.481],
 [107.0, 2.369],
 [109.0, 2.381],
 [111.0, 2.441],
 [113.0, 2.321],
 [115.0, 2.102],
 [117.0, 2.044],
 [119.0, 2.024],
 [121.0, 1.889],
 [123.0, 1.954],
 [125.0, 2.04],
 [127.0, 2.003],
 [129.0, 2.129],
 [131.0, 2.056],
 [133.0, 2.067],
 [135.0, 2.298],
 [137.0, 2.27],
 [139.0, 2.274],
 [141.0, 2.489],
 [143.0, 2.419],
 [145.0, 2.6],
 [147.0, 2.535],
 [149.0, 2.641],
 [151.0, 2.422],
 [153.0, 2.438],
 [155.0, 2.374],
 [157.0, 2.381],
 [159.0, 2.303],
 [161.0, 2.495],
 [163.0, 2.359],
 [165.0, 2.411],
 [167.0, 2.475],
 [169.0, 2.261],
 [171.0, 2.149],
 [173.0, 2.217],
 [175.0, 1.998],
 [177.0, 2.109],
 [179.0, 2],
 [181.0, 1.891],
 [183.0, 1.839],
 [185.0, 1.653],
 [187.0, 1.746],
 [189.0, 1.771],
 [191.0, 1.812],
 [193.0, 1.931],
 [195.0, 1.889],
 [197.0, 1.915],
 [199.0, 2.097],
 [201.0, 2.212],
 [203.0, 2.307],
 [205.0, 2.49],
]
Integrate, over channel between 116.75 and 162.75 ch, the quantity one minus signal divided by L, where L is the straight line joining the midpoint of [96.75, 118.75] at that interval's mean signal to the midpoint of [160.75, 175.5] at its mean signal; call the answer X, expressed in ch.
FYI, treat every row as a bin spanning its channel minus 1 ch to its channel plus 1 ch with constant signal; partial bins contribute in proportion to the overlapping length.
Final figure 1.0 ch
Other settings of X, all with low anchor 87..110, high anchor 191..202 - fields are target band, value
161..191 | 0.4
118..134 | 2.1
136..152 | -1.5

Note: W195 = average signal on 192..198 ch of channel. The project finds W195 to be 1.91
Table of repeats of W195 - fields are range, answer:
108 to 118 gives 2.26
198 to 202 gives 2.15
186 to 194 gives 1.81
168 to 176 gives 2.16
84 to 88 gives 2.43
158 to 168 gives 2.41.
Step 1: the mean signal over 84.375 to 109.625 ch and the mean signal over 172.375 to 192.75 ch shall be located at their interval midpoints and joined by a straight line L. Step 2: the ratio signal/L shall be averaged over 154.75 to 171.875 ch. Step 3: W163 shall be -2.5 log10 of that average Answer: -0.16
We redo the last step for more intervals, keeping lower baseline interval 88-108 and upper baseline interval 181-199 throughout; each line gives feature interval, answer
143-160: -0.17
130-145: -0.04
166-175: -0.14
